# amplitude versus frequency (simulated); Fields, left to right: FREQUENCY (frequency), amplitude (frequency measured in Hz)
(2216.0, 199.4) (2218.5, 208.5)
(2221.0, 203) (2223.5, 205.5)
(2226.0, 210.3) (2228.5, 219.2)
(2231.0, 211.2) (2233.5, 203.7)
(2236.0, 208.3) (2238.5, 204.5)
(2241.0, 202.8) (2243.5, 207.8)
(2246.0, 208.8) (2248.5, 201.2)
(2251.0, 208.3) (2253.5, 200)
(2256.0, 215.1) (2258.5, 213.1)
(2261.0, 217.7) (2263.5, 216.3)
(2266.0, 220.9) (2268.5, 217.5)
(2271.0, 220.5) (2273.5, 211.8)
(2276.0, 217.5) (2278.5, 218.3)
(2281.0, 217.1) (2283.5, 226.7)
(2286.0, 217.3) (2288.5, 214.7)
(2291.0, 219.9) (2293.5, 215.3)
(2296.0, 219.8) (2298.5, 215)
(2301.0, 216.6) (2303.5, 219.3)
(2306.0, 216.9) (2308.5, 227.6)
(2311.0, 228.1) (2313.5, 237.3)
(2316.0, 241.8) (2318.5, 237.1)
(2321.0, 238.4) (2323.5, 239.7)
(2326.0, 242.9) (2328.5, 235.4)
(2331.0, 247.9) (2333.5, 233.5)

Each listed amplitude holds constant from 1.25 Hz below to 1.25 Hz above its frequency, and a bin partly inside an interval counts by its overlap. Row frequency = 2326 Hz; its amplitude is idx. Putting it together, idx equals 242.9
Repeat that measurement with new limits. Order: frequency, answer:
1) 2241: 202.8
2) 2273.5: 211.8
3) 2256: 215.1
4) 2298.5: 215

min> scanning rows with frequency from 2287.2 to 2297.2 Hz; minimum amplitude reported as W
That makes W 214.7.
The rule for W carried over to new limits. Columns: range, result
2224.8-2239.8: 203.7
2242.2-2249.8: 201.2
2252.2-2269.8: 200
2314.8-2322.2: 237.1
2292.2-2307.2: 215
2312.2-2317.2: 237.3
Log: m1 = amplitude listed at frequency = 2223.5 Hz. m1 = 205.5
